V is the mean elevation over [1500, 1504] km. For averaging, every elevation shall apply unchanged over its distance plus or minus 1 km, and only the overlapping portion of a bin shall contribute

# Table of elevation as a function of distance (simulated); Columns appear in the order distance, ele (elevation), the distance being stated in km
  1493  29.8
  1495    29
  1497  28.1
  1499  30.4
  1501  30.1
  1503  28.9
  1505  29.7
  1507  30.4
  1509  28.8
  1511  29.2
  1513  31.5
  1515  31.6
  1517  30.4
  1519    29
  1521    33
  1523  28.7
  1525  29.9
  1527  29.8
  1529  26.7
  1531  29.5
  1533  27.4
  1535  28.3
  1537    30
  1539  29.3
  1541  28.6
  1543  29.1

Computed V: 29.5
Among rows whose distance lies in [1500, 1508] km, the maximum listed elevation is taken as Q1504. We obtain 30.4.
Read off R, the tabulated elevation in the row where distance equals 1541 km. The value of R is 28.6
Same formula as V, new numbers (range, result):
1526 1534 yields 28.4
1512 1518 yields 31.2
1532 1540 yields 28.8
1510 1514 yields 30.4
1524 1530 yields 28.8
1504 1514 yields 29.9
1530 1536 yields 28.4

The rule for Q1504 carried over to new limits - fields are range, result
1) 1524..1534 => 29.9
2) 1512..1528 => 33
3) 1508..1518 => 31.6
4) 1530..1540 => 30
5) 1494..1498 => 29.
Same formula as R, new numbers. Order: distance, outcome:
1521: 33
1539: 29.3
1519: 29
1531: 29.5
